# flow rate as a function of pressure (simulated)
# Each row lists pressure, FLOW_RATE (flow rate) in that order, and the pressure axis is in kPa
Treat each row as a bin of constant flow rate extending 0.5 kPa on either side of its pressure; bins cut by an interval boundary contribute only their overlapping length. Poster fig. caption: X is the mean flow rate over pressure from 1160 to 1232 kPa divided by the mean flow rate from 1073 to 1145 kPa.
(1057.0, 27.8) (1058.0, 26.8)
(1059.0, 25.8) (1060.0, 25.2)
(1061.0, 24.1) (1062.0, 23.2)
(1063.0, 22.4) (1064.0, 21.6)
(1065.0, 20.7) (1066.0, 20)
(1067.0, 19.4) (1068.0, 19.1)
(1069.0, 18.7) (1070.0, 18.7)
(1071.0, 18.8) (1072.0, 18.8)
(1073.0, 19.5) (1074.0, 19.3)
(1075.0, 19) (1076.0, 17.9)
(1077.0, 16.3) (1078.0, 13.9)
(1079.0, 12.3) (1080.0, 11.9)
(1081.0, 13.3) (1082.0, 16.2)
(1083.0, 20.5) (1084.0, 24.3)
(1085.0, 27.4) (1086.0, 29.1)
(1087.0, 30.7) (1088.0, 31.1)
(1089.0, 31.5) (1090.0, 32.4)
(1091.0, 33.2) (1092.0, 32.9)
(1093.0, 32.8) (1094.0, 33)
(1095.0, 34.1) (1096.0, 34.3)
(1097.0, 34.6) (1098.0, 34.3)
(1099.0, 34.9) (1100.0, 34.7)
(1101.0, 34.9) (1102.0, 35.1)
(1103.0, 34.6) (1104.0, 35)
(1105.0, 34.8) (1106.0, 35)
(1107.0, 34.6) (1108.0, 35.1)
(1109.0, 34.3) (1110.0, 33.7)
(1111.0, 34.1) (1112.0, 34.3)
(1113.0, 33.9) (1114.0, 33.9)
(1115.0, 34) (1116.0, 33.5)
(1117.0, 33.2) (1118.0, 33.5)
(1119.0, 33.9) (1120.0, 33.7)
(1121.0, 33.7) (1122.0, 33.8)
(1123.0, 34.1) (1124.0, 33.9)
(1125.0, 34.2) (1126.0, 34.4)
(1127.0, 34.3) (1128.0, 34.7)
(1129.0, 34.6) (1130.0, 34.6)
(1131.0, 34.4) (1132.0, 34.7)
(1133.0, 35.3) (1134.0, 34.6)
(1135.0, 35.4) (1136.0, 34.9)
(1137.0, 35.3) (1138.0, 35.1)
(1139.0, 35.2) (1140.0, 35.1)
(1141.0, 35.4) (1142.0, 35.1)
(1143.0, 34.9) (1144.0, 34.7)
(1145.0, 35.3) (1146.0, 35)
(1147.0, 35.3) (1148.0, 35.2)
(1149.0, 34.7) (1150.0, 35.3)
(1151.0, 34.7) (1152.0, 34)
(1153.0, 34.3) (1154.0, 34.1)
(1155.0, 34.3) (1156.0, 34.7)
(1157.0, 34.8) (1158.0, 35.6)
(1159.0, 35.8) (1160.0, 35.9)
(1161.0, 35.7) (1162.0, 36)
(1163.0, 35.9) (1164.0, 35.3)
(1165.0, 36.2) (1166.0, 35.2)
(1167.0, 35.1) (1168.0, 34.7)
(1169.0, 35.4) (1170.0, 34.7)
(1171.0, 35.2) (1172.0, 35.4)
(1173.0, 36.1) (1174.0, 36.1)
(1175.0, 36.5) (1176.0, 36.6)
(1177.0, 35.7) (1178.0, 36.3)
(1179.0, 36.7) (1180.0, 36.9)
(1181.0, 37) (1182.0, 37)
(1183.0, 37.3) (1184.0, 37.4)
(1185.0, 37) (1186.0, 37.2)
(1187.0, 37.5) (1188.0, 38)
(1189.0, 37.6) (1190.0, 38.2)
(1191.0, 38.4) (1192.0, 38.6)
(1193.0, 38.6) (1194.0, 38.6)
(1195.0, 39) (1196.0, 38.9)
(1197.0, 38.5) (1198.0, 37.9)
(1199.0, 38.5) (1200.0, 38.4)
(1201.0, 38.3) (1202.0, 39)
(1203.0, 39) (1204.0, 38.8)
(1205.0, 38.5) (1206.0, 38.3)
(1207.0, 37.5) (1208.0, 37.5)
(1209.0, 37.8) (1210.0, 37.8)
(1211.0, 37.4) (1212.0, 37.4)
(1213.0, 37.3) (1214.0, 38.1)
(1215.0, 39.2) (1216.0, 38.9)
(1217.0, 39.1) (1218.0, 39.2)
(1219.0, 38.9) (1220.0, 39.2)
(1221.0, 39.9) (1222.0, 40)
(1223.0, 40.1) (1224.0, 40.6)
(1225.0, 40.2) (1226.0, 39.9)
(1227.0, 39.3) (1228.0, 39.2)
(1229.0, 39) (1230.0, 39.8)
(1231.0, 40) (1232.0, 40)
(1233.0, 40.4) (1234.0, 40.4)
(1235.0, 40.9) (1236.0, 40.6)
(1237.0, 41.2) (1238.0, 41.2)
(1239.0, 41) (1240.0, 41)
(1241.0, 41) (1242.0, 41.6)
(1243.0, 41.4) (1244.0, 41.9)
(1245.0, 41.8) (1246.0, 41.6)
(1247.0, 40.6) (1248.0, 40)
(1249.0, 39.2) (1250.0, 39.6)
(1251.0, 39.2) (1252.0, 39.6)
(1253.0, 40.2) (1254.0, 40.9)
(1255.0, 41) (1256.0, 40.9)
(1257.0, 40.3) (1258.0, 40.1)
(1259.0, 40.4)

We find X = 1.2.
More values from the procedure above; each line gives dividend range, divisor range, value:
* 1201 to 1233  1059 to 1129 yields 1.37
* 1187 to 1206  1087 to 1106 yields 1.14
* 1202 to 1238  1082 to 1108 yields 1.22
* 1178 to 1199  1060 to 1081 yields 2.01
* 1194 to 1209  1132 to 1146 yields 1.10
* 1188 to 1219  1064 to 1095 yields 1.70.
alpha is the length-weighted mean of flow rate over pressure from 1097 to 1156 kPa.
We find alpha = 34.5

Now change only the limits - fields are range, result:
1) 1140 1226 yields 37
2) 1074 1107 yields 28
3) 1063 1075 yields 19.6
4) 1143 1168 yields 35.1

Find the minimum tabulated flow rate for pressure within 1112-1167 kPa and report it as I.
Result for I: 33.2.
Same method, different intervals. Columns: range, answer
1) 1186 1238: 37.2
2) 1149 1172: 34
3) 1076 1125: 11.9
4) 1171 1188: 35.2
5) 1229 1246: 39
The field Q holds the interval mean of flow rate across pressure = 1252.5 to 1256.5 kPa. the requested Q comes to 40.8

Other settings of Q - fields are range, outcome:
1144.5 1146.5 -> 35.1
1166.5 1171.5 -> 35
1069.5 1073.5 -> 18.9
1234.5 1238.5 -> 41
